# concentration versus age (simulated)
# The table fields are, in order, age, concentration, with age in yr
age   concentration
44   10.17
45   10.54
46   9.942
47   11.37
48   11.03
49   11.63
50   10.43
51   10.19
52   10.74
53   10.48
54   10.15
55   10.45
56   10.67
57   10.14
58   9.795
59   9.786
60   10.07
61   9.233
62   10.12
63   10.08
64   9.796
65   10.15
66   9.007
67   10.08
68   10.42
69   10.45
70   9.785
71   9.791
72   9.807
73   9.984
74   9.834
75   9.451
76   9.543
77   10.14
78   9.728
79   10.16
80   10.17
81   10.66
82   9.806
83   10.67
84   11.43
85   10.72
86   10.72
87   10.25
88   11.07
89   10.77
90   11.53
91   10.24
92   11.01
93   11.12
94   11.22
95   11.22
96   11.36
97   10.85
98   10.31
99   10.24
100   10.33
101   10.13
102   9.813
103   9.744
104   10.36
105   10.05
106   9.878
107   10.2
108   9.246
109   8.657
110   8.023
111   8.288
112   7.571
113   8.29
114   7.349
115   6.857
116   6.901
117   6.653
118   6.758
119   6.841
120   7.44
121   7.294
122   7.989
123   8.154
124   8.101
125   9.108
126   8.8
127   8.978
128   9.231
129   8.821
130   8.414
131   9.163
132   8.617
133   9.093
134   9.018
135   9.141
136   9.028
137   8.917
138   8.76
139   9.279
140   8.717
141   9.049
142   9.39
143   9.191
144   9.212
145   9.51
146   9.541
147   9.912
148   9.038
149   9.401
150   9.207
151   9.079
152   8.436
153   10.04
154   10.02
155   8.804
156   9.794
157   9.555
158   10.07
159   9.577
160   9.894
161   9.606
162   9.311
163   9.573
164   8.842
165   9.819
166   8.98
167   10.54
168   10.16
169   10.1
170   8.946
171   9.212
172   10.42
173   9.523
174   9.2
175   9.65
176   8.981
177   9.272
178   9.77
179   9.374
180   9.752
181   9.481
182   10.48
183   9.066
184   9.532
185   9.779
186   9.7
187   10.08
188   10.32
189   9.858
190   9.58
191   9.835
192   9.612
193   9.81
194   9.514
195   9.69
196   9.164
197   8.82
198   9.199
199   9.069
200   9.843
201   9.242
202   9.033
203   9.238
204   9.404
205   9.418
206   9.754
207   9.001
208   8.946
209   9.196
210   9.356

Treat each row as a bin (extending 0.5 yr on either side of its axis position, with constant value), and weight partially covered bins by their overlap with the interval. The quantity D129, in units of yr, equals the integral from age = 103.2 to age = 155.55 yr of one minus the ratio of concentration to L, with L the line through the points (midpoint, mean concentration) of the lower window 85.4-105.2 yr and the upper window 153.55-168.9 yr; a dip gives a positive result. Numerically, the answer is 7.1 yr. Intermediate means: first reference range 10.6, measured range 8.73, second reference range 9.65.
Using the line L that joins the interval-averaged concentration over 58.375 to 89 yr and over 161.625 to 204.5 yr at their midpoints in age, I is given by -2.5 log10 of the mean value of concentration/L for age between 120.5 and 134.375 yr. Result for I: 0.14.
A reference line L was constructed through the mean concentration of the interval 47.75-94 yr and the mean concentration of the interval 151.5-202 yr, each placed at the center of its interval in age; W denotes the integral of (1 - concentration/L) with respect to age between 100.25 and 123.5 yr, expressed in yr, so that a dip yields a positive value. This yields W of 3.78 yr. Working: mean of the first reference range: 10.3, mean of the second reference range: 9.57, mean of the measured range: 8.39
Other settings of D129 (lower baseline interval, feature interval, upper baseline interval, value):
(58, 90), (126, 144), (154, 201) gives 1.5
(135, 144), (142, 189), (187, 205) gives -1.5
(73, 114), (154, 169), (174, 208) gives 0.1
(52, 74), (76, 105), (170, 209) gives -1.8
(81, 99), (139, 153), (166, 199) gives 1.2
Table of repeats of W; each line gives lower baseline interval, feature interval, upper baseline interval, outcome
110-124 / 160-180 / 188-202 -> -1.6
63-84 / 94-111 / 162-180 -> -0.2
